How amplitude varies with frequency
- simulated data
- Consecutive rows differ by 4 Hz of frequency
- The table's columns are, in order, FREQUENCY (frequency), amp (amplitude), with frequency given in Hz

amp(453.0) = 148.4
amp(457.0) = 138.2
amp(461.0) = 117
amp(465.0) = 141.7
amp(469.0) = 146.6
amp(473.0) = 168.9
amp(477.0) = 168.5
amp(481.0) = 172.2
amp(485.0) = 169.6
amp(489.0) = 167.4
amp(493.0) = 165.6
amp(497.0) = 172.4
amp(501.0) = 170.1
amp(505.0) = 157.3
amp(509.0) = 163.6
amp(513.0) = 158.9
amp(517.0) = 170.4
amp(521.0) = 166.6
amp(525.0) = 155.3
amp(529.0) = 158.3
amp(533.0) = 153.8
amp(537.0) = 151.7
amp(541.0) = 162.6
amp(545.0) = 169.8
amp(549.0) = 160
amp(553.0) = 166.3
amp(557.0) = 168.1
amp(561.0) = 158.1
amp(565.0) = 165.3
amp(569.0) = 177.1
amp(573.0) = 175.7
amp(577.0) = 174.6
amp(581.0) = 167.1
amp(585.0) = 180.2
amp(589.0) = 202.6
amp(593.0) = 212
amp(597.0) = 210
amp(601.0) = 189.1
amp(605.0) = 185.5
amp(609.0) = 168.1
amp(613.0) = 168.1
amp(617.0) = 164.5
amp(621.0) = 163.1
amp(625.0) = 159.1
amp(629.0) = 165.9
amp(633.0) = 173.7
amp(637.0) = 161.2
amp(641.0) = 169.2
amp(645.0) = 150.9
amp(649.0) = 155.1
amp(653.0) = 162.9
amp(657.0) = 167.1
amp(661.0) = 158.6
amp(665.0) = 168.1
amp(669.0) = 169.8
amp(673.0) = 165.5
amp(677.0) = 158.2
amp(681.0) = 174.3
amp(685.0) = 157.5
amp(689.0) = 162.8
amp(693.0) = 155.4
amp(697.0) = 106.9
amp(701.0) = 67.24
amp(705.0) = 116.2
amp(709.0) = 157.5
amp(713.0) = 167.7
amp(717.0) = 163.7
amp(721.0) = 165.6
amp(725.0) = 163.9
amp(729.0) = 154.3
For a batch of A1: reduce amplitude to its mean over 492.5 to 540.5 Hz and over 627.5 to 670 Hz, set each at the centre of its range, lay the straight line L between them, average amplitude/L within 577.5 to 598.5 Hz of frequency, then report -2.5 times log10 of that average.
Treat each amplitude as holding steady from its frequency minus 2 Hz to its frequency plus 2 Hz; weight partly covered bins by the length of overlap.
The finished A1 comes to -0.18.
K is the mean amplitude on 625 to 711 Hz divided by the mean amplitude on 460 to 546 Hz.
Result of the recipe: 1.0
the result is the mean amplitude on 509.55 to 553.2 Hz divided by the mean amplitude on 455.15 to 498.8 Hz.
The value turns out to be 1.03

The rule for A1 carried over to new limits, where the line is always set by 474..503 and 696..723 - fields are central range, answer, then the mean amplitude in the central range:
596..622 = -0.17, 178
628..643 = -0.14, 168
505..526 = 0.02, 163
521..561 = 0.00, 161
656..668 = -0.15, 165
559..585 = -0.09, 170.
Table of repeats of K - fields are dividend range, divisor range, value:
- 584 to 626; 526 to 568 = 1.13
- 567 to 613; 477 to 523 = 1.11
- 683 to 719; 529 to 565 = 0.86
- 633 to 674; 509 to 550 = 1.01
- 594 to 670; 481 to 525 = 1.02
